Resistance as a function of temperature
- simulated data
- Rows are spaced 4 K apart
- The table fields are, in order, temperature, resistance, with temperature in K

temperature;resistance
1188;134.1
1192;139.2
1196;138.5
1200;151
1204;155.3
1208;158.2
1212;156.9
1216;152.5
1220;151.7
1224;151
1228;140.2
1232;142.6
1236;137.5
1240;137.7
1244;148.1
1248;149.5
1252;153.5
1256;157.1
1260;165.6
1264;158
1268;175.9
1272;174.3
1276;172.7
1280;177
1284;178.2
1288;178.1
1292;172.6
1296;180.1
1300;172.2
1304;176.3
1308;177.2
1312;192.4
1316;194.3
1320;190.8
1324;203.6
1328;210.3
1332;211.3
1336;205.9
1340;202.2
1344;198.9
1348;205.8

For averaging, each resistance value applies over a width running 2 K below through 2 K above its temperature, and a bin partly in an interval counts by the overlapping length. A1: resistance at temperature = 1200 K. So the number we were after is 151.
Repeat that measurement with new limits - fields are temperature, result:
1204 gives 155.3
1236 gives 137.5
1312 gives 192.4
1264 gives 158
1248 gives 149.5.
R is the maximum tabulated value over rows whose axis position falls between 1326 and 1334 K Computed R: 211.3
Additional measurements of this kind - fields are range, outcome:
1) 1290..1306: 180.1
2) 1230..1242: 142.6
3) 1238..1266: 165.6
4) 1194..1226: 158.2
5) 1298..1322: 194.3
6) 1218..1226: 151.7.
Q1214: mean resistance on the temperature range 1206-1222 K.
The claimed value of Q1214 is 155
